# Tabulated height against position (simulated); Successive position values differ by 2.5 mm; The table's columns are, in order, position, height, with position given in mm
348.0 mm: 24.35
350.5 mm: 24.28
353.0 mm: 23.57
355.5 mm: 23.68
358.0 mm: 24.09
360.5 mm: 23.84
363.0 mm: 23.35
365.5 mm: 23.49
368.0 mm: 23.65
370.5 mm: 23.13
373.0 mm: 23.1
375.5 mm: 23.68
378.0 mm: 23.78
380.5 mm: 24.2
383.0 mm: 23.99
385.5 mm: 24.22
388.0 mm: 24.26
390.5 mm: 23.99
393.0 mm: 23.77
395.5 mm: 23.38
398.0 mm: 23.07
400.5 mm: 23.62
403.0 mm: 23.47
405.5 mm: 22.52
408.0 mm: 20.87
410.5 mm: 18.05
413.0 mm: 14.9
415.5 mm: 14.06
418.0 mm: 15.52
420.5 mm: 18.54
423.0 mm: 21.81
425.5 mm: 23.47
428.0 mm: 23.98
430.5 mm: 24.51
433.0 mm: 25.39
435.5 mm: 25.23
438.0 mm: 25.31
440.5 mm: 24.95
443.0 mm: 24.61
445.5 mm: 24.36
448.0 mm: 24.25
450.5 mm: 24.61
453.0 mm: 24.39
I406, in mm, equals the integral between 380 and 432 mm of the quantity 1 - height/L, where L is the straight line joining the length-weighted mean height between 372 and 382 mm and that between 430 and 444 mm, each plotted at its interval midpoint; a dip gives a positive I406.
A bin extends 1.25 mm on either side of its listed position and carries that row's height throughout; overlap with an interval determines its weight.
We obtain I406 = 5.60 mm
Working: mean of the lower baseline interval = 23.7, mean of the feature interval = 21.7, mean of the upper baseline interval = 25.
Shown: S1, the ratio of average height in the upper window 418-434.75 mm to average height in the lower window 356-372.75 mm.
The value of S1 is 0.95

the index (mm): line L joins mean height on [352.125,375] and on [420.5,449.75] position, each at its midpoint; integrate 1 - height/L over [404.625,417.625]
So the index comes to 3.3 mm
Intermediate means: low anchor 23.5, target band 17.8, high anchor 24.1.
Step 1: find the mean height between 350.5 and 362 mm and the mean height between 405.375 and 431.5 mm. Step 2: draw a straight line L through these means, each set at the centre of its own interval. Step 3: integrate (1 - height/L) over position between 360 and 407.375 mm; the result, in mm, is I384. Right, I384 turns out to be -3.4 mm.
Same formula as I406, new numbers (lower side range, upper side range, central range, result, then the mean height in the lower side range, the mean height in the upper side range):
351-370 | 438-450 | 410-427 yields 4.3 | 23.7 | 24.6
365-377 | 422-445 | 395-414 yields 2.1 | 23.4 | 24.4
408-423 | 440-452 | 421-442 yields -3.2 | 17.1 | 24.5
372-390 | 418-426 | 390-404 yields -0.7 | 23.9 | 20.2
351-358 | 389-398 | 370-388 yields -0.1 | 23.8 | 23.6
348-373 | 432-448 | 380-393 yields 0.0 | 23.7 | 24.9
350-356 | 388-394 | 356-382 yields 0.3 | 23.8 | 24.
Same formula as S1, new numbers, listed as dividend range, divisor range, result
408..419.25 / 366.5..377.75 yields 0.69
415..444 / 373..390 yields 0.94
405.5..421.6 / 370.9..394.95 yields 0.73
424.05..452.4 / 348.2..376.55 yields 1.04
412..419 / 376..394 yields 0.62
